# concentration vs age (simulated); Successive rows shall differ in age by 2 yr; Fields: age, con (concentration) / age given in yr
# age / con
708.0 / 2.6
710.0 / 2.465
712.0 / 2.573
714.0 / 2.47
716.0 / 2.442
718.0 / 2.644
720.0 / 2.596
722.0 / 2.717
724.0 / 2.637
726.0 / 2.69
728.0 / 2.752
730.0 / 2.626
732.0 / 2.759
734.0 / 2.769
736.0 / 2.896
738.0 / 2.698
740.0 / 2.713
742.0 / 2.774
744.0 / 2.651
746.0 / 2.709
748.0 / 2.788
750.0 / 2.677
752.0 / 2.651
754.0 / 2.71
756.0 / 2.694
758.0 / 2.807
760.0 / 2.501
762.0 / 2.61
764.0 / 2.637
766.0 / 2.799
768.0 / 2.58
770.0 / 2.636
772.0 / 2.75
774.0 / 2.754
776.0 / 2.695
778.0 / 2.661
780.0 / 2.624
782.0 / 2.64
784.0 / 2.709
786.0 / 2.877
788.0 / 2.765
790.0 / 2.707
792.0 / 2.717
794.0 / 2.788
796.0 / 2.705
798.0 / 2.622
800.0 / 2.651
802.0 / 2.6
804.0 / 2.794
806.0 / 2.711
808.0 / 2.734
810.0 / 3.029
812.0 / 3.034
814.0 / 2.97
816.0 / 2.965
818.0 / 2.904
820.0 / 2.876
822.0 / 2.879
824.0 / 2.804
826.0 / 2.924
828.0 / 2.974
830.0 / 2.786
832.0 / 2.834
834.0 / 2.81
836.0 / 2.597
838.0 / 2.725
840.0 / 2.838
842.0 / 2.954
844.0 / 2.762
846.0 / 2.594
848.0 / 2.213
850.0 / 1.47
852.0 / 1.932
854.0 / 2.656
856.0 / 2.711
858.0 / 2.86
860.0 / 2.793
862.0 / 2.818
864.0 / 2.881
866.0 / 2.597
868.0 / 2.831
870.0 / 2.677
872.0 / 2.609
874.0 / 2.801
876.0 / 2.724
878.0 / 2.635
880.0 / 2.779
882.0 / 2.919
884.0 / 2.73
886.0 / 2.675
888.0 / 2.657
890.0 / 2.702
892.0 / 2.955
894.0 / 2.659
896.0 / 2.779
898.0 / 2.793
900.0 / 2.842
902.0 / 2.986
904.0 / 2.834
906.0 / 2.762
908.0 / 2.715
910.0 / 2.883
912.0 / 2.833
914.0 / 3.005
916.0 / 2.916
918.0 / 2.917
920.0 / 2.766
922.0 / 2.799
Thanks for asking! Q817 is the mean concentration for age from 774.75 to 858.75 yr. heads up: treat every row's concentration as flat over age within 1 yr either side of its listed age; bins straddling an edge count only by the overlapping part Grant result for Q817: 2.72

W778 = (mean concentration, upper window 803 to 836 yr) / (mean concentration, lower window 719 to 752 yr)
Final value 1.06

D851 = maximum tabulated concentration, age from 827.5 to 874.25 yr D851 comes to 2.974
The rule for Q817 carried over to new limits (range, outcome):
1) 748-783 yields 2.68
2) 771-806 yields 2.71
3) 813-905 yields 2.73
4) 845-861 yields 2.4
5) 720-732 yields 2.68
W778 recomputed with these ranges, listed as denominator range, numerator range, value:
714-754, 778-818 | 1.03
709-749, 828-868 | 0.99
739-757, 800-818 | 1.05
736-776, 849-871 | 0.95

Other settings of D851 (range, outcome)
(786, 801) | 2.877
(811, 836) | 3.034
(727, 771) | 2.896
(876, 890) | 2.919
